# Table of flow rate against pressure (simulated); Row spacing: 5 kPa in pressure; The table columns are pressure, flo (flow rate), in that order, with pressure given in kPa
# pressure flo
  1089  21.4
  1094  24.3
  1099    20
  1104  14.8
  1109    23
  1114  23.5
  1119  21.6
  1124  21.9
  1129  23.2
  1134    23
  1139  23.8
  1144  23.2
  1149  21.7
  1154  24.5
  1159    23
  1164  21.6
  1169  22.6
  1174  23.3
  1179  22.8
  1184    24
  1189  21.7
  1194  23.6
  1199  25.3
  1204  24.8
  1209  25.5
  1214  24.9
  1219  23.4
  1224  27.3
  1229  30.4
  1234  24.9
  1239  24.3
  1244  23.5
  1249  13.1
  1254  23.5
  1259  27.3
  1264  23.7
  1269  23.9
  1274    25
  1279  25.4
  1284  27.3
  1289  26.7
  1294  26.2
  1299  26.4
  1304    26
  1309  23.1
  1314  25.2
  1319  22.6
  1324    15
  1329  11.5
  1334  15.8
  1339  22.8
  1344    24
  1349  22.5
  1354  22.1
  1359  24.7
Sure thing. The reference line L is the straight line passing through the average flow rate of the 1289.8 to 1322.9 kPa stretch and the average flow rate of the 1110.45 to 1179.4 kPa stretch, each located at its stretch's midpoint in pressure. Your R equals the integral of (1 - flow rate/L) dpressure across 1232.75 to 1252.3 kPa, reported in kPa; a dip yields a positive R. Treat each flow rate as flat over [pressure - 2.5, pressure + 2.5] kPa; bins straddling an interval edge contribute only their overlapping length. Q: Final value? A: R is 2.11 kPa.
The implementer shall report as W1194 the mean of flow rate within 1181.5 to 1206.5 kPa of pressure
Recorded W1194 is 23.9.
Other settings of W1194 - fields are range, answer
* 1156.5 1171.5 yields 22.4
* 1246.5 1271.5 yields 22.3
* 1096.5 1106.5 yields 17.4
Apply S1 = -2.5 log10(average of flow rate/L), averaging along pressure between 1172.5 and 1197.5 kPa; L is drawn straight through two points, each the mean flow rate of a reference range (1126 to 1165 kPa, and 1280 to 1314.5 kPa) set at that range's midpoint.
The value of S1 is 0.03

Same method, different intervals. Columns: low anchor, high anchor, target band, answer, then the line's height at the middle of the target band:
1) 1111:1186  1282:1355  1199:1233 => -0.144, 22.7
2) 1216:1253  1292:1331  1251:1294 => -0.104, 23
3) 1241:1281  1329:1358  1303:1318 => -0.128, 21.7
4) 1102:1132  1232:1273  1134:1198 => -0.048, 22.1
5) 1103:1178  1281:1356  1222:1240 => -0.195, 22.5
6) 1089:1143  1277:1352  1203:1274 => -0.091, 22.4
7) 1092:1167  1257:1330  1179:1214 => -0.056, 22.9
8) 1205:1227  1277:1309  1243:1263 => 0.176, 25.7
